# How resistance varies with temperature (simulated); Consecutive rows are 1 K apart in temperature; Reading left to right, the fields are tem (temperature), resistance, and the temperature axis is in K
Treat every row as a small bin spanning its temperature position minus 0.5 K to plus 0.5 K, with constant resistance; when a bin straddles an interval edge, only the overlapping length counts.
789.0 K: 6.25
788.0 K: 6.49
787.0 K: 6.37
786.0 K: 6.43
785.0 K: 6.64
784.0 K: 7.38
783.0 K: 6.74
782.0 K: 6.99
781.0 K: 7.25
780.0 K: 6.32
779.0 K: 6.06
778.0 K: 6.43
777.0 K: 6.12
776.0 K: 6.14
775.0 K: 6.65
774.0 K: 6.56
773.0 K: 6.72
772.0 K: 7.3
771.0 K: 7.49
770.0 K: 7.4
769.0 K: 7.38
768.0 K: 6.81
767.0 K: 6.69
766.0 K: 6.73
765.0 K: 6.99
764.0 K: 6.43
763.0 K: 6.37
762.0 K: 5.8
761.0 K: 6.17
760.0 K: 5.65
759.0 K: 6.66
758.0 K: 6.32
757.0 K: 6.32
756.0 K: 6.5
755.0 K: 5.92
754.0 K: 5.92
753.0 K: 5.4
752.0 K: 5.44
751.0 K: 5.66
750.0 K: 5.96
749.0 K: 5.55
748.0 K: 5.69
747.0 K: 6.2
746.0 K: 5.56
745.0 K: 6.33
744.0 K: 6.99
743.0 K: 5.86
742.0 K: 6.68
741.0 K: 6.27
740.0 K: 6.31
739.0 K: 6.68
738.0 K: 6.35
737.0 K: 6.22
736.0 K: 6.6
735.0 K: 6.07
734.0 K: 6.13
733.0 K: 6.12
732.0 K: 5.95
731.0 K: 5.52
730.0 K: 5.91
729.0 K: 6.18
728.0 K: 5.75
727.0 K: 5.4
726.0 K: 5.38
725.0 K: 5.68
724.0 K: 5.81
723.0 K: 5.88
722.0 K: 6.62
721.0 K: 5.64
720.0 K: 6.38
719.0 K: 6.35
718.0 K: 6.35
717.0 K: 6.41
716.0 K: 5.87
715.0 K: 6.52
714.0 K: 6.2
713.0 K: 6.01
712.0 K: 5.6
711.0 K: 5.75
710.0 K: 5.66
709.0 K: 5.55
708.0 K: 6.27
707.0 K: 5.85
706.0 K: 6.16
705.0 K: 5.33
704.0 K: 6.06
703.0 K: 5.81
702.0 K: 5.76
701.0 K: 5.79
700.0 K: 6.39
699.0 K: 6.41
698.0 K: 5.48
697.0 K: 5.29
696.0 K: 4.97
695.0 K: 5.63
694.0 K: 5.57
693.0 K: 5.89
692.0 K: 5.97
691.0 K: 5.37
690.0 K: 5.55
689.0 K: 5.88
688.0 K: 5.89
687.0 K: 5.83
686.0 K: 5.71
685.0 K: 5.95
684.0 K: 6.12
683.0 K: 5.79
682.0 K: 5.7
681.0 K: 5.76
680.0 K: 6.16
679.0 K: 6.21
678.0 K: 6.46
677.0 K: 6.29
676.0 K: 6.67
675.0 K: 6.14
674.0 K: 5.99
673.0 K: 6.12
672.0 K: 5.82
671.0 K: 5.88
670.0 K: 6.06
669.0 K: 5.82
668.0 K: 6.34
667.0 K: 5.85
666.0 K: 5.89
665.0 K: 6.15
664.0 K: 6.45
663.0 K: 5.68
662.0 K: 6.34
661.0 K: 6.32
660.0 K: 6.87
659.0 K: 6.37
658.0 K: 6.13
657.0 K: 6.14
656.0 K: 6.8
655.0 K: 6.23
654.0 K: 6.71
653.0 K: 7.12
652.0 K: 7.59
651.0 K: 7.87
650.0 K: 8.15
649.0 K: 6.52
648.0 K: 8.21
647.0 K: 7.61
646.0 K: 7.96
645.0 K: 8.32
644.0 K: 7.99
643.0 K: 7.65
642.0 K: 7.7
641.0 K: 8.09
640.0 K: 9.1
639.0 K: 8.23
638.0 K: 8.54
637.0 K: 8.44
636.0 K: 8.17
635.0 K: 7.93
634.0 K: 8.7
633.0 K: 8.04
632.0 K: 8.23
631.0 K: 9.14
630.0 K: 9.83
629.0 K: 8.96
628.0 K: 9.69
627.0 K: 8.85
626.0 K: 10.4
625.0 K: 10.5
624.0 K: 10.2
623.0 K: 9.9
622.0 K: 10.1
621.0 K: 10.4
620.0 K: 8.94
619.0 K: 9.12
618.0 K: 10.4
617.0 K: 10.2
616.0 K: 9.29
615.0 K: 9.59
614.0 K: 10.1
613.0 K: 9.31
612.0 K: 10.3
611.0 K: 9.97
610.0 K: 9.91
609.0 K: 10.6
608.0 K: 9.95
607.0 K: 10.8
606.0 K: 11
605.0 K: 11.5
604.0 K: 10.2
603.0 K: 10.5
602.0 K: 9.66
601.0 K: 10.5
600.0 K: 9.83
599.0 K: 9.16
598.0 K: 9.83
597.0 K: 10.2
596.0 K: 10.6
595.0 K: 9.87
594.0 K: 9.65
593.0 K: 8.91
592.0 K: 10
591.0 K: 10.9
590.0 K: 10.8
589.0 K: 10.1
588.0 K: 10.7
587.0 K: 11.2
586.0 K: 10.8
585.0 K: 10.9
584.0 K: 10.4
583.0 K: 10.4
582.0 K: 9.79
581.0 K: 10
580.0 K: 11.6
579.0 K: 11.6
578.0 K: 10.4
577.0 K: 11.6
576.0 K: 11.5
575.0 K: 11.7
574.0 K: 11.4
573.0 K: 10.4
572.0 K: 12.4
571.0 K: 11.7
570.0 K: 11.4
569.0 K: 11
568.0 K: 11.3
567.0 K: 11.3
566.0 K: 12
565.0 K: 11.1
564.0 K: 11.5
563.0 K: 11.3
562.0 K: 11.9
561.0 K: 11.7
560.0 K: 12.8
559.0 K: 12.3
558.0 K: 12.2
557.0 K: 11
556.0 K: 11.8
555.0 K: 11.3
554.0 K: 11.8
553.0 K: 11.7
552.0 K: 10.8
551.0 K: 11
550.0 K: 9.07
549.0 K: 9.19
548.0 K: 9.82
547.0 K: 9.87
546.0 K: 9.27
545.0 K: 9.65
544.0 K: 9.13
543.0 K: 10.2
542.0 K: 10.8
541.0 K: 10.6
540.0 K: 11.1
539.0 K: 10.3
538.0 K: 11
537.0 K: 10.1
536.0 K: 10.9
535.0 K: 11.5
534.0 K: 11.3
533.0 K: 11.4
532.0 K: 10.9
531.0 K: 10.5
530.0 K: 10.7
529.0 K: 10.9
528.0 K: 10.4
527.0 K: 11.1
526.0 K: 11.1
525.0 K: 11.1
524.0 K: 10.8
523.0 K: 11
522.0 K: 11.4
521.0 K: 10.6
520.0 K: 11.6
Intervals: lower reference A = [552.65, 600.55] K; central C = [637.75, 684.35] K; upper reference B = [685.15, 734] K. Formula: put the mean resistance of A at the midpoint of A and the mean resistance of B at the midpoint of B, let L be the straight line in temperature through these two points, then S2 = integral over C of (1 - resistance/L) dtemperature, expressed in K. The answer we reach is 6.0 K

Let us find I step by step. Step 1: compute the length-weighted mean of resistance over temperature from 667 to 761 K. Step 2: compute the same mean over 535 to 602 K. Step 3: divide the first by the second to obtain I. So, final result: 0.55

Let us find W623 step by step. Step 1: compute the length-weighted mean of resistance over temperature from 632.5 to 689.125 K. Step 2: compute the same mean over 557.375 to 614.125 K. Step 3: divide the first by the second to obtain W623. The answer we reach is 0.6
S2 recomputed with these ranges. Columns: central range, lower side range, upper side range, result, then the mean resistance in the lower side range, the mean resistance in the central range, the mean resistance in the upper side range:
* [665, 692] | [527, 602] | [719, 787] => 7.0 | 10.8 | 5.97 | 6.29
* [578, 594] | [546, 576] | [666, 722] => -0.4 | 11.2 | 10.5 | 5.94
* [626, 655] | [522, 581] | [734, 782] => 2.7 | 11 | 8.2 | 6.36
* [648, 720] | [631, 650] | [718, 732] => 8.6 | 8.11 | 6.12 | 5.9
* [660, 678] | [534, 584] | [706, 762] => 4.0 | 11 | 6.14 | 6.04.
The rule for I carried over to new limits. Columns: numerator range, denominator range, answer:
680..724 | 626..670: 0.78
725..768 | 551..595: 0.55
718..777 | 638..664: 0.86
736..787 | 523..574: 0.58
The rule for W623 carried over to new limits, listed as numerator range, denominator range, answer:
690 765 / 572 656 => 0.63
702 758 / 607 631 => 0.61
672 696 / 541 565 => 0.54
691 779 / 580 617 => 0.60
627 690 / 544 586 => 0.63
